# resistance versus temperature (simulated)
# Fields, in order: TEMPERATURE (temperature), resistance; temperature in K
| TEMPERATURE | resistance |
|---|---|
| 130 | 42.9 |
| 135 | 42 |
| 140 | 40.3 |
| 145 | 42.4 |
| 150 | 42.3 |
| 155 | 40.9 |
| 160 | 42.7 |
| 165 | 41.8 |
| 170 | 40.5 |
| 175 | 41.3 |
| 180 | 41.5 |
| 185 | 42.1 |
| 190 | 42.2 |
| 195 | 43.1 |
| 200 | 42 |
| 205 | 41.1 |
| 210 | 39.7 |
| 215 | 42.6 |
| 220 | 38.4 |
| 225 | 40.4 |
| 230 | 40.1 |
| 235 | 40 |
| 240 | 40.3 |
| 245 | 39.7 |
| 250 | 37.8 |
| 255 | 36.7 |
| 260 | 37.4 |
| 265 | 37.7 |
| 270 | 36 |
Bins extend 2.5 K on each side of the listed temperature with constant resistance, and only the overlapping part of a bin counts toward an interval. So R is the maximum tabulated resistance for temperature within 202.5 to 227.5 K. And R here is 42.6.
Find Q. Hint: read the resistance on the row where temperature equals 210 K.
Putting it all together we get 39.7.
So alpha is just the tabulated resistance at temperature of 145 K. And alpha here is 42.4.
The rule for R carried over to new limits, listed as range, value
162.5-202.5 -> 43.1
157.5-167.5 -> 42.7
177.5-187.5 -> 42.1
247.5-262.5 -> 37.8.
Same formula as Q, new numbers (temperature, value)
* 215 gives 42.6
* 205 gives 41.1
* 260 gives 37.4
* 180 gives 41.5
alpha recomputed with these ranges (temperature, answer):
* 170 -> 40.5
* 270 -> 36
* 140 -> 40.3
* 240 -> 40.3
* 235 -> 40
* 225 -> 40.4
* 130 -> 42.9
